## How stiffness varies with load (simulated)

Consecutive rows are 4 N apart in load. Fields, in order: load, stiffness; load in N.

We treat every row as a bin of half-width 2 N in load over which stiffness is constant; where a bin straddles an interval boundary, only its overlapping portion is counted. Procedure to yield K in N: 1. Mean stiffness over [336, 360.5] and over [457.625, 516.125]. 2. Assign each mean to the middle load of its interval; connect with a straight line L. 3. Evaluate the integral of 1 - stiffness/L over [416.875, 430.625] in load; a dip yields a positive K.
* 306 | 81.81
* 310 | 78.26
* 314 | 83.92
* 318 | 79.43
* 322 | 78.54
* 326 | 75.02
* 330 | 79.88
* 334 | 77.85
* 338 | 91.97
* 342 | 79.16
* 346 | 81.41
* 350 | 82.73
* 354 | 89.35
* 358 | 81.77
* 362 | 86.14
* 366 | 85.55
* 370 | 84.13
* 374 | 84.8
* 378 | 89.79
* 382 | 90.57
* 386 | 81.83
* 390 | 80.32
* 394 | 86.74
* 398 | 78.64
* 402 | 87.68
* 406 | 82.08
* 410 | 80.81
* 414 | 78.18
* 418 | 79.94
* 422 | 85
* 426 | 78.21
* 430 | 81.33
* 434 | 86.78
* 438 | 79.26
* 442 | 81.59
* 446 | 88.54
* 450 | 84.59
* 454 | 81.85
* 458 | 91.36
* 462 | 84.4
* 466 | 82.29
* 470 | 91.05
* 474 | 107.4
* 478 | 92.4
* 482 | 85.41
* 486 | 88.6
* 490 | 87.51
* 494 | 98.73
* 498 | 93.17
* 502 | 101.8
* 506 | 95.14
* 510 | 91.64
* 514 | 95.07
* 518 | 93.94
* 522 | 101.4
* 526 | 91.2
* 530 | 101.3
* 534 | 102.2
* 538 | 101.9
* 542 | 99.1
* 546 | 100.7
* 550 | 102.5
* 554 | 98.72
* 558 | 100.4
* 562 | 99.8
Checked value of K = 1.2 N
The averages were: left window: 84.4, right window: 92.4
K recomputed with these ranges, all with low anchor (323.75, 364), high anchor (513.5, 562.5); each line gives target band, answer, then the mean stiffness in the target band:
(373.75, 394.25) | 0.1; 85.7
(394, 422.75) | 2.0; 82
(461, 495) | 1.2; 90.8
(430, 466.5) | 2.8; 84.4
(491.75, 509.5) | -0.1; 96.6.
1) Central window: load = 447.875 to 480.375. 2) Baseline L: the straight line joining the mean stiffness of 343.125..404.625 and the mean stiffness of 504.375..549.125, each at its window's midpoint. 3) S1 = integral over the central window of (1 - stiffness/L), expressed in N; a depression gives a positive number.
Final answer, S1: 1.07 N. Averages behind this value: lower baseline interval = 84.7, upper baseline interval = 97.7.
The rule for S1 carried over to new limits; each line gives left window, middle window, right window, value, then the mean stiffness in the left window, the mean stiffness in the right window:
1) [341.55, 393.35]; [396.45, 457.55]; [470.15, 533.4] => 4.6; 84.6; 95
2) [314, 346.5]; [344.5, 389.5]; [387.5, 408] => -1.8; 80.6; 83.1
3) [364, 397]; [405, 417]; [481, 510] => 1.0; 85.3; 93.1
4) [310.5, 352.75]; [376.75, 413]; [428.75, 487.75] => 0.0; 81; 87.2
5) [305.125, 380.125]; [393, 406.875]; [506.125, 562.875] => 0.6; 82.7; 98.4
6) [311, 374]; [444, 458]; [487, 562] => 0.8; 82.5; 97.5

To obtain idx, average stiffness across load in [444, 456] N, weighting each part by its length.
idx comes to 85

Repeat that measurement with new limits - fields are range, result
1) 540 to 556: 100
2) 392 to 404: 84.4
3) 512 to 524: 96.8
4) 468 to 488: 93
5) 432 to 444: 82.5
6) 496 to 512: 95.4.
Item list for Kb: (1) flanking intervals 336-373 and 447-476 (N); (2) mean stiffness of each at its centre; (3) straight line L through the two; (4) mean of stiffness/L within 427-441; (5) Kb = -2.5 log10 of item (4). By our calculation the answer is 0.074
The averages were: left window 84.7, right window 89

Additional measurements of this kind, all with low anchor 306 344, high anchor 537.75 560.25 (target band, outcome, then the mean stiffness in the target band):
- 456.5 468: 0.08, 85.8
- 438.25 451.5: 0.09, 84.2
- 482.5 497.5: 0.05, 91.1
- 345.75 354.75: -0.02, 84.4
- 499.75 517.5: 0.01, 95.7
